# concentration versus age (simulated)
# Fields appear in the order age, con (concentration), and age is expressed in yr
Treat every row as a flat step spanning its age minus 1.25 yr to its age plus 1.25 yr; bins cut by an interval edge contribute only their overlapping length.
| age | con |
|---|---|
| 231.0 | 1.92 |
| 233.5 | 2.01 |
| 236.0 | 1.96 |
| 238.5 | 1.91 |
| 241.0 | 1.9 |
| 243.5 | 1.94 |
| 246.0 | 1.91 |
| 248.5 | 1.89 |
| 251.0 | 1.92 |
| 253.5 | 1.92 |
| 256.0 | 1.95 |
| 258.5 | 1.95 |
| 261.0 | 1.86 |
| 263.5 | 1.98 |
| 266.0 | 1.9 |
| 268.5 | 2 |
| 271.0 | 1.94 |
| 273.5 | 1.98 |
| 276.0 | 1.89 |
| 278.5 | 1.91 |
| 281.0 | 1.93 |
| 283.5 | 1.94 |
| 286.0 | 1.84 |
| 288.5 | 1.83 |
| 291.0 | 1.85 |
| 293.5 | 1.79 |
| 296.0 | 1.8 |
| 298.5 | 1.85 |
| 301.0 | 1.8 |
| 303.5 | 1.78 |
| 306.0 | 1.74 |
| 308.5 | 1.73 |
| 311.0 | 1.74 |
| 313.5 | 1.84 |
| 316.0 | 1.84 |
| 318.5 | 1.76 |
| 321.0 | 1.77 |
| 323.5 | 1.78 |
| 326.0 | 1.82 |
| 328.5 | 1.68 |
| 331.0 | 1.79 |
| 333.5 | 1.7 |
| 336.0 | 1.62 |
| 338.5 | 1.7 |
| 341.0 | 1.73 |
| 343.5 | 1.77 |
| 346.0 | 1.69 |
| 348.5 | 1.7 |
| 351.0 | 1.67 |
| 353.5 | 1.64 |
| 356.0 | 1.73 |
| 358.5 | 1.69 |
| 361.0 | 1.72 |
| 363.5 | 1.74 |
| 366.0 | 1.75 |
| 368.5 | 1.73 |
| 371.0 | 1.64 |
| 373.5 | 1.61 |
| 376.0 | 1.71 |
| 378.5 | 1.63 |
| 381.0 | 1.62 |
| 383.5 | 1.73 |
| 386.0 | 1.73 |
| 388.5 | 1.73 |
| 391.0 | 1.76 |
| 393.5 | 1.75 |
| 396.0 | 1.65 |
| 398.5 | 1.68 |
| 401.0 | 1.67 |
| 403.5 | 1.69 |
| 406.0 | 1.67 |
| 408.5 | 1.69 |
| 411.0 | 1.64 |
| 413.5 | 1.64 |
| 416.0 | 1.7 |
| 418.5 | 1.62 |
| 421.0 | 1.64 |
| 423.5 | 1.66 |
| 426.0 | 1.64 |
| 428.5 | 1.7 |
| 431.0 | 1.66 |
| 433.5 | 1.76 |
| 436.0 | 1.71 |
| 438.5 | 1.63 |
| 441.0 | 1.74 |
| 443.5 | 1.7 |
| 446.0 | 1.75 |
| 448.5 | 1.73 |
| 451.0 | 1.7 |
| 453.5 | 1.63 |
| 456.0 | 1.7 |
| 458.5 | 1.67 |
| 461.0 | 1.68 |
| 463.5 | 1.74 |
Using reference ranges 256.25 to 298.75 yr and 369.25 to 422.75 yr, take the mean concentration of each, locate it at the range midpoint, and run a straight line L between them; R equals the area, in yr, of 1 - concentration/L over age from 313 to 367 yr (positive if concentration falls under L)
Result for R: 1.5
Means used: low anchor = 1.9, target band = 1.73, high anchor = 1.68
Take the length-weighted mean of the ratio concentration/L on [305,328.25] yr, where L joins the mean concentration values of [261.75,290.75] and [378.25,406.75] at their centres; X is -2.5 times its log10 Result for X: 0.04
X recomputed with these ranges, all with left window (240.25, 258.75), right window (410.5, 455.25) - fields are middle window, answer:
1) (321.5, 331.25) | 0.03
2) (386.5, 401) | 0.01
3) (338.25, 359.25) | 0.06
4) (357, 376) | 0.04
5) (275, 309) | 0.02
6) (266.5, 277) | -0.03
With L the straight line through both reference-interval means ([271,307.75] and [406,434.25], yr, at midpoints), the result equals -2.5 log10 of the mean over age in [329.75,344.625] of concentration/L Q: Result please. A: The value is 0.04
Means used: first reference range 1.85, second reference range 1.67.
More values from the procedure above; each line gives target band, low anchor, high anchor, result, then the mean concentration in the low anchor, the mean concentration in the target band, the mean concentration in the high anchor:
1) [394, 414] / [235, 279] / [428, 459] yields 0.05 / 1.93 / 1.67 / 1.7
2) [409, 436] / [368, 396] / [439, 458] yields 0.02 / 1.69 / 1.67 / 1.7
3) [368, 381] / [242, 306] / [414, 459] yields 0.07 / 1.89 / 1.66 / 1.69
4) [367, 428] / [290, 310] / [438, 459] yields 0.03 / 1.79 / 1.68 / 1.7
